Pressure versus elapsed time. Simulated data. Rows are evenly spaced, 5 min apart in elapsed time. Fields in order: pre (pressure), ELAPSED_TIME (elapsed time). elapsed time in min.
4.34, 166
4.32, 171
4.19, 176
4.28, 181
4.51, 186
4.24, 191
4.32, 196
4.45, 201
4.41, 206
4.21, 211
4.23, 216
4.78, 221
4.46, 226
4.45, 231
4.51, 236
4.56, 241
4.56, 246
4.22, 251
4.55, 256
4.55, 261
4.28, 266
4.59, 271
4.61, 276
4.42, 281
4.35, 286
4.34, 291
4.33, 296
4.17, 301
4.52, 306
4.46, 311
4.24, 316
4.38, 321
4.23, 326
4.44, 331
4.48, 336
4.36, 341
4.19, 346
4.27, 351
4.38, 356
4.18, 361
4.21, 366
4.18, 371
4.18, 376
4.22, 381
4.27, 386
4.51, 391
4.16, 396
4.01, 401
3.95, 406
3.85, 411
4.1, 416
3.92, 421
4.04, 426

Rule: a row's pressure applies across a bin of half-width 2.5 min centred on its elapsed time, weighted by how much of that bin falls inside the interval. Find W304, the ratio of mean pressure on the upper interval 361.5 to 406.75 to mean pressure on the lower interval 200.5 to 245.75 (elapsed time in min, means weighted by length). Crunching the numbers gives 0.9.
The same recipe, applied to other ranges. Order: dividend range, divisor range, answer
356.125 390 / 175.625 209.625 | 0.97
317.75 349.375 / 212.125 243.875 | 0.97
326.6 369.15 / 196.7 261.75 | 0.97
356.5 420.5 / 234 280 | 0.92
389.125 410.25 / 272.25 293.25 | 0.93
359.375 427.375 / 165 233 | 0.94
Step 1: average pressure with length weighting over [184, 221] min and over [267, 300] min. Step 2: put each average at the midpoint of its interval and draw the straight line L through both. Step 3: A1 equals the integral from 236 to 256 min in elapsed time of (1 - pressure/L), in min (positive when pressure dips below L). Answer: -0.3 min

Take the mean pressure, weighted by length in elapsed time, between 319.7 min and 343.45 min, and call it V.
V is 4.38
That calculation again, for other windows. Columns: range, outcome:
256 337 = 4.4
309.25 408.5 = 4.26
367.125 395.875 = 4.26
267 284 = 4.51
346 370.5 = 4.25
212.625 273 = 4.47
